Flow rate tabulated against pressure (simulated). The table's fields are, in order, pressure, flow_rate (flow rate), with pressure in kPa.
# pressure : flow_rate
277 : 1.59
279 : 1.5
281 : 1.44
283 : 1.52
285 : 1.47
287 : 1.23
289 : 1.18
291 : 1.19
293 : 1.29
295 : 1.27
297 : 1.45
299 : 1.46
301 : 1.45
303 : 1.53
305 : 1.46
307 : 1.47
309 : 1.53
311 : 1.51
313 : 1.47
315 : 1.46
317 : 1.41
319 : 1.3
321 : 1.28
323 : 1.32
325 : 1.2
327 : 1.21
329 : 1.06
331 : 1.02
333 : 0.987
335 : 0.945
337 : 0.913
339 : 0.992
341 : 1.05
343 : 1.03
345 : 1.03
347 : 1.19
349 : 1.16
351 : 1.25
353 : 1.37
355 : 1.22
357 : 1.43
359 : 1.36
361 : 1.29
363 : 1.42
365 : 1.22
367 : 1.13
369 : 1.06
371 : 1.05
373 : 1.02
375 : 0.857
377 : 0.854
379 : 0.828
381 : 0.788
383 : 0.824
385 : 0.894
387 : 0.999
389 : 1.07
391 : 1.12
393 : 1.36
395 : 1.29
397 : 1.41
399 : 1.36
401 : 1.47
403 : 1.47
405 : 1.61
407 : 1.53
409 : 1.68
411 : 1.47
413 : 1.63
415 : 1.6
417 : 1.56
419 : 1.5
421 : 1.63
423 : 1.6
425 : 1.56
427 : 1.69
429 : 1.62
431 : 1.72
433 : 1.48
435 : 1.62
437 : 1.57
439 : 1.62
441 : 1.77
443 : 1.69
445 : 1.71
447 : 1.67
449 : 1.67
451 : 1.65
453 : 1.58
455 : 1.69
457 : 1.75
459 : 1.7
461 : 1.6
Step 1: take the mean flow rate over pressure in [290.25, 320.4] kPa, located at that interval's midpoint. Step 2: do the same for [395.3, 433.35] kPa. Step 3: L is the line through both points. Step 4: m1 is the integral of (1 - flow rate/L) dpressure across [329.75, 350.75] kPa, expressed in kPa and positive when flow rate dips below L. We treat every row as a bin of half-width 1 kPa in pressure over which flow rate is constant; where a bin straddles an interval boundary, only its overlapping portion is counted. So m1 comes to 6.05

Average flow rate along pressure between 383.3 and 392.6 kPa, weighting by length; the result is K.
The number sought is 1.03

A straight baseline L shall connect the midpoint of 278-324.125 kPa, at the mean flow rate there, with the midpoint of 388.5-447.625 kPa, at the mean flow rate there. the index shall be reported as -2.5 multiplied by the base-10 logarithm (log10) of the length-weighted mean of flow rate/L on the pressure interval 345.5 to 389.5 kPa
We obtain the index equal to 0.32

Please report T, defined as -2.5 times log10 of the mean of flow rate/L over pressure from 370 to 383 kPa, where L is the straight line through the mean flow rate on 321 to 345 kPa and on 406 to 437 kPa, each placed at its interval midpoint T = 0.428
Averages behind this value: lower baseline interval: 1.07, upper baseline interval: 1.59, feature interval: 0.894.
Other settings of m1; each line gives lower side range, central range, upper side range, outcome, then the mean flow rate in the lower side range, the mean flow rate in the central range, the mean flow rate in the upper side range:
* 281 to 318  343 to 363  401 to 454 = 3.2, 1.41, 1.25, 1.61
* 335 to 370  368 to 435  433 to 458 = 5.5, 1.18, 1.33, 1.66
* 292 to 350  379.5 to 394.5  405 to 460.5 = 4.7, 1.26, 1.01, 1.63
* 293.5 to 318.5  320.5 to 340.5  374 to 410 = 4.2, 1.45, 1.09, 1.19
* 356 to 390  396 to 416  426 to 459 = -2.6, 1.06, 1.52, 1.66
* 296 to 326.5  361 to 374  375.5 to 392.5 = -1.4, 1.42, 1.16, 0.933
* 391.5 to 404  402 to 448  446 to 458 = -2.5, 1.38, 1.61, 1.67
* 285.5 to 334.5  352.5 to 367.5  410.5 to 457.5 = 1.4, 1.32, 1.31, 1.63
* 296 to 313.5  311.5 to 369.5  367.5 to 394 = 1.6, 1.48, 1.2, 0.982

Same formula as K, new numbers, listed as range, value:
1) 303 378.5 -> 1.21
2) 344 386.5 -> 1.11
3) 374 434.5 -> 1.35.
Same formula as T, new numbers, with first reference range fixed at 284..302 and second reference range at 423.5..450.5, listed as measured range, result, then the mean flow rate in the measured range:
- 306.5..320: -0.06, 1.45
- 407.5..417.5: 0.00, 1.59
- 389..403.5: 0.17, 1.33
